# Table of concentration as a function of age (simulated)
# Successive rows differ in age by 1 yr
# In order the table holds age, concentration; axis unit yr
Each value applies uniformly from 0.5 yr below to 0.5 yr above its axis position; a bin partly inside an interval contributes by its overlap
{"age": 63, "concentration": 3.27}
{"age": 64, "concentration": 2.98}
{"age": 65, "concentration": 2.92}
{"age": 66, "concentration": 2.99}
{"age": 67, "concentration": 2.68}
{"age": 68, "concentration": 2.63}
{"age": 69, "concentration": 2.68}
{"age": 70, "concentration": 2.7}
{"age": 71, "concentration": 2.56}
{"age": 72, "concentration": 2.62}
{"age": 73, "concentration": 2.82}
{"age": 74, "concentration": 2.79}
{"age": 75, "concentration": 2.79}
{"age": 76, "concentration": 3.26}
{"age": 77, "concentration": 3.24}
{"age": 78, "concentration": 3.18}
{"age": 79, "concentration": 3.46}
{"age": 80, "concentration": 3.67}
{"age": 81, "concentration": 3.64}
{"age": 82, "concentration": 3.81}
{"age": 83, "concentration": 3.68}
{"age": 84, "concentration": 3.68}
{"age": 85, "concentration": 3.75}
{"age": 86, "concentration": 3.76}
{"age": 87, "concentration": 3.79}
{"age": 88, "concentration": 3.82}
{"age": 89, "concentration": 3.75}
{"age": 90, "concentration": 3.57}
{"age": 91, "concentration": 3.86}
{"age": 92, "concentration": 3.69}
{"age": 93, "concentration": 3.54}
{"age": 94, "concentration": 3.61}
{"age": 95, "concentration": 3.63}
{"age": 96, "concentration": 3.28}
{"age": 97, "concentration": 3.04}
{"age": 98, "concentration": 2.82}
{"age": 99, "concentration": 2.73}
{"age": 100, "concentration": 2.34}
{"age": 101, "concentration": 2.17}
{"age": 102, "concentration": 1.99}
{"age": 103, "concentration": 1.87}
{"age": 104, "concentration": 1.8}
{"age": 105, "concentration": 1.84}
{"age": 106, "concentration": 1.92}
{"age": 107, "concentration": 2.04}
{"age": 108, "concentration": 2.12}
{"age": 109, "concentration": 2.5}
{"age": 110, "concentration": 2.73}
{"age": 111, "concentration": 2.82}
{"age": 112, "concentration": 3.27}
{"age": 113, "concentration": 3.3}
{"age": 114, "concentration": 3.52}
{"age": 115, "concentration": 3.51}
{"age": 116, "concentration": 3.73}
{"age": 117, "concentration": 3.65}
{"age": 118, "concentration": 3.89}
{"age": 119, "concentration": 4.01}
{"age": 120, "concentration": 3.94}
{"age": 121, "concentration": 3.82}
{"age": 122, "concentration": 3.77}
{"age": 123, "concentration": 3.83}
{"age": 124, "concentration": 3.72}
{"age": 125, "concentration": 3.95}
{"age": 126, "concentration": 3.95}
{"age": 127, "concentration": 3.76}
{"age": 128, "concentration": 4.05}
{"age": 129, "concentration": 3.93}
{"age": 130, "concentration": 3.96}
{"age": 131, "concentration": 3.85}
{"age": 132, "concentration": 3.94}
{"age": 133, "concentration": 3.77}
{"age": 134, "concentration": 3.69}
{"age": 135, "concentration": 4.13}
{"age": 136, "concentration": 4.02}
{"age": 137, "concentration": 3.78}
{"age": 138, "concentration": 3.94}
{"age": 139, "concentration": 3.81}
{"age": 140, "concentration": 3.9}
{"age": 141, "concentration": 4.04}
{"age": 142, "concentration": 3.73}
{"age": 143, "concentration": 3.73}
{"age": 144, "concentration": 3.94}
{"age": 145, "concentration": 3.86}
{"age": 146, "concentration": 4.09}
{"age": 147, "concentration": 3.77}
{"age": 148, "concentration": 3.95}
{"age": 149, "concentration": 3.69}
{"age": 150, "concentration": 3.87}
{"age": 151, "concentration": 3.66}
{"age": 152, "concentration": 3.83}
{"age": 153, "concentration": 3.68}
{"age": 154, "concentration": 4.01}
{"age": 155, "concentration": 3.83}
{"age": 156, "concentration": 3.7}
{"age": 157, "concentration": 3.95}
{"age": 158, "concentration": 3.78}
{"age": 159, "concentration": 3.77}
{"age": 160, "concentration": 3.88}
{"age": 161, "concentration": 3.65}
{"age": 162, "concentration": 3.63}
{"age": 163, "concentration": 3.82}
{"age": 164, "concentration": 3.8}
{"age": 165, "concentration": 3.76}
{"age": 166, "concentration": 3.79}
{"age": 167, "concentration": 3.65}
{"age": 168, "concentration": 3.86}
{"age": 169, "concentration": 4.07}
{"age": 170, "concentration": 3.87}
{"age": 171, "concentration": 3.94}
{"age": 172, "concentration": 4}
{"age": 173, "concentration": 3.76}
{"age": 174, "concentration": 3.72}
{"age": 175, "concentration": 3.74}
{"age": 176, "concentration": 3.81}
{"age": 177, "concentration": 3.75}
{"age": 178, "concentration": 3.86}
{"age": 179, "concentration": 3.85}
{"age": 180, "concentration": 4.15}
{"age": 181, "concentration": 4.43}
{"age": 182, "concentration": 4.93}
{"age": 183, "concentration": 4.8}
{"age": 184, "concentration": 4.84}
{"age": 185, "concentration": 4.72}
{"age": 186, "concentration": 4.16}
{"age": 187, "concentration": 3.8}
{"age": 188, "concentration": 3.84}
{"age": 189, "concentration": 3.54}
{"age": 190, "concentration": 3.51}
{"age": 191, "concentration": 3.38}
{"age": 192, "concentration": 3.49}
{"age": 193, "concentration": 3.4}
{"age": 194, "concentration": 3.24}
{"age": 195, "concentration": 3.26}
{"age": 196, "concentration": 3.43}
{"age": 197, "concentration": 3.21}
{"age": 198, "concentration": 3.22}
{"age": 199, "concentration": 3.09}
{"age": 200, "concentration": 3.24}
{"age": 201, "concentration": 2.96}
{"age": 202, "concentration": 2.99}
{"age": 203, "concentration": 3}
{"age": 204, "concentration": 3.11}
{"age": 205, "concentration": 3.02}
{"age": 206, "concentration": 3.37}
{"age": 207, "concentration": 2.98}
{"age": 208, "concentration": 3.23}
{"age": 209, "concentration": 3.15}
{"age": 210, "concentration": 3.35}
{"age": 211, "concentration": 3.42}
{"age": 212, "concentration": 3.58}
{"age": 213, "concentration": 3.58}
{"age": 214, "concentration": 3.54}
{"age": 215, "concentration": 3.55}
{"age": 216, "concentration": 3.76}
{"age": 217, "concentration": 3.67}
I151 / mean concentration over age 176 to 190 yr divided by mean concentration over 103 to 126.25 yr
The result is 1.32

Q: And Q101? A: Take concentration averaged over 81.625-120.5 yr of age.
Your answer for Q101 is 3.15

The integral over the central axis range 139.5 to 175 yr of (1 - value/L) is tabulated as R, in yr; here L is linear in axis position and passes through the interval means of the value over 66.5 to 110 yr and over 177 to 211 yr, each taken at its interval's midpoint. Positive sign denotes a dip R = -4.6 yr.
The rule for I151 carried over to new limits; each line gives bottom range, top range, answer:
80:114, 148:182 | 1.26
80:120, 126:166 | 1.22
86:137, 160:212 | 1.10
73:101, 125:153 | 1.15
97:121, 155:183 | 1.38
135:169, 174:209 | 0.95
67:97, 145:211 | 1.11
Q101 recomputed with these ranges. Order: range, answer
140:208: 3.73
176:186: 4.33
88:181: 3.56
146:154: 3.81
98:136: 3.24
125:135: 3.89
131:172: 3.84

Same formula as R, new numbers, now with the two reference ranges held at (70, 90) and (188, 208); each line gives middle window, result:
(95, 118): 4.2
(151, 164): -2.0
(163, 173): -1.8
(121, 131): -1.7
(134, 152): -3.1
